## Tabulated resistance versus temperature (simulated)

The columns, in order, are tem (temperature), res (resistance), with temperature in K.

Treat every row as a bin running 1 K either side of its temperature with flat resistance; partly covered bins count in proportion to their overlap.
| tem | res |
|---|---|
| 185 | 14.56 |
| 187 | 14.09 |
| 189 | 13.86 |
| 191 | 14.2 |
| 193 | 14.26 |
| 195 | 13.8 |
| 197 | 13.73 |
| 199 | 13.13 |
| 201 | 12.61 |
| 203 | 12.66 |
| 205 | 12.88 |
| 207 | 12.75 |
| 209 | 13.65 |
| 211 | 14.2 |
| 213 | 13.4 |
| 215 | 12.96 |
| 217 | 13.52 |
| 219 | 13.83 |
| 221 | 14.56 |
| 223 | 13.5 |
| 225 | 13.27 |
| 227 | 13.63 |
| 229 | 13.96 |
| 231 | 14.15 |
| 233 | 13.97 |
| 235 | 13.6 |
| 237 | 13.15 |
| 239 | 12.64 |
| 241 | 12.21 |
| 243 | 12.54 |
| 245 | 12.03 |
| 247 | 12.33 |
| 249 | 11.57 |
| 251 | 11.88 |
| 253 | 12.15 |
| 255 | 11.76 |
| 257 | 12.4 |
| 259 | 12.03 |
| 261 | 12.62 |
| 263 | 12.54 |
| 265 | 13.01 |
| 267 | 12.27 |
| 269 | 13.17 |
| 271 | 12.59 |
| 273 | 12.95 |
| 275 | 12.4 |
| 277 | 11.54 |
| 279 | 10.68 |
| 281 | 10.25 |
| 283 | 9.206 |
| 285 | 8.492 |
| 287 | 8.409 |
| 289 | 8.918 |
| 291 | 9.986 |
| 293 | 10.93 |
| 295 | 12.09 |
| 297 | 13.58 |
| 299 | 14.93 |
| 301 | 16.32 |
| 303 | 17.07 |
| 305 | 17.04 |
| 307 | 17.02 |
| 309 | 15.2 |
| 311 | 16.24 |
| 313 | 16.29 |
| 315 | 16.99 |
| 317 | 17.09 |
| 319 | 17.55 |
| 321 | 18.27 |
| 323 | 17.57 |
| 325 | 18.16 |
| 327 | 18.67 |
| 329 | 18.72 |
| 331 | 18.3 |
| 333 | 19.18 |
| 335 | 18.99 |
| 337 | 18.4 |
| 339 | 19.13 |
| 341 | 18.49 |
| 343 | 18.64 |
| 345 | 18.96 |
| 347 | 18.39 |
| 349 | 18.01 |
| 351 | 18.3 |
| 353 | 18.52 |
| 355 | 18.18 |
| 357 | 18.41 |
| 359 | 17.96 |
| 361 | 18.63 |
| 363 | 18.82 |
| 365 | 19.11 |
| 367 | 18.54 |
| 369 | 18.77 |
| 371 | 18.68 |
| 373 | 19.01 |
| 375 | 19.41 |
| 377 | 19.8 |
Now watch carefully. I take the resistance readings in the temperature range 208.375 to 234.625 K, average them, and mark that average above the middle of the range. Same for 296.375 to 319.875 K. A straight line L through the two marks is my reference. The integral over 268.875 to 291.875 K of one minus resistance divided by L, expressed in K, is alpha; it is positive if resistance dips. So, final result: 7.2 K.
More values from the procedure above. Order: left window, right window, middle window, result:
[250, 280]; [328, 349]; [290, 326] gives 0.91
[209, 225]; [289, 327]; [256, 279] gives 3.61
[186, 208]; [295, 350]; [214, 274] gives 8.08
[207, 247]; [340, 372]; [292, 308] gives 1.41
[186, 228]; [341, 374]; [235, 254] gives 3.13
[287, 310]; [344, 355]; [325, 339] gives -1.60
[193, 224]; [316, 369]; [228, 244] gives 1.30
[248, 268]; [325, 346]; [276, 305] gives 6.28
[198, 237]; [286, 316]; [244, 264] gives 2.34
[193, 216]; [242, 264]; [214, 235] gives -1.48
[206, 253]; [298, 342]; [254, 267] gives 2.02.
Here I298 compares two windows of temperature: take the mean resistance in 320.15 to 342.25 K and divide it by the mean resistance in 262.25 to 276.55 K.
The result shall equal 1.46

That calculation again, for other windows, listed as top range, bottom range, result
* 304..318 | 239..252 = 1.36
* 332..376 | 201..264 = 1.44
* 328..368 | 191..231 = 1.37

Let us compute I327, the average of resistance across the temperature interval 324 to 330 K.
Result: 18.5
